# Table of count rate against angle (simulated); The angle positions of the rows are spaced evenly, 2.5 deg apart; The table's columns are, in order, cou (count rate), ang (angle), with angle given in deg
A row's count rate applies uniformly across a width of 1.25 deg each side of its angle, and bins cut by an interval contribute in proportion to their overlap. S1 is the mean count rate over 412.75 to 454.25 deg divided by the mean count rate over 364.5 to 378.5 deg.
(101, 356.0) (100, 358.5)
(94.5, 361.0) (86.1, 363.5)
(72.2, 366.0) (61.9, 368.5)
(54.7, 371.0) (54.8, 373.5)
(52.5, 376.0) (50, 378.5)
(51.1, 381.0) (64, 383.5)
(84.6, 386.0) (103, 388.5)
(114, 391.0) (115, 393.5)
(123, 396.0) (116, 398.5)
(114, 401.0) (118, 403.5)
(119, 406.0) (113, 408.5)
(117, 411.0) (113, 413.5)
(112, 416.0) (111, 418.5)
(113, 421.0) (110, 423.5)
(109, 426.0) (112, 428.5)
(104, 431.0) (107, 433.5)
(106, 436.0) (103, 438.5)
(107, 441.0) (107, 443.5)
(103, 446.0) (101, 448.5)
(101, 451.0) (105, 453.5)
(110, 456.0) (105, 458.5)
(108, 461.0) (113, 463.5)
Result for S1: 1.8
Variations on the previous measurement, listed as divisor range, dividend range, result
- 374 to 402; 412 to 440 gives 1.23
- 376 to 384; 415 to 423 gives 2.08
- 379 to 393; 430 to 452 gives 1.25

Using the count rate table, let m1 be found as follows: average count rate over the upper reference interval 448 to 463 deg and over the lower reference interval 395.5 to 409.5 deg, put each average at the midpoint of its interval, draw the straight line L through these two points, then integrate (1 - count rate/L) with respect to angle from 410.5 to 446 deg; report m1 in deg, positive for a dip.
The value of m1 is 0.8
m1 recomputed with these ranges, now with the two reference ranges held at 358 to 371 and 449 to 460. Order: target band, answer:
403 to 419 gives -3.8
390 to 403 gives -4.1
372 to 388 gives 4.3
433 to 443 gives -0.5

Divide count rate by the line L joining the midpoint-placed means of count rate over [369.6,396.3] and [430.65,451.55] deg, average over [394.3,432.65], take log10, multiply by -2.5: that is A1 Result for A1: -0.24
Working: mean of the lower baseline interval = 77.1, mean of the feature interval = 114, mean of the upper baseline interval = 104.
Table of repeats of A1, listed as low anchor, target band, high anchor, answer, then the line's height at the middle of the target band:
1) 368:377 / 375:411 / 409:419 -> -0.13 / 84.1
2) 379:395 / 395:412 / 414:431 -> -0.19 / 98.2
